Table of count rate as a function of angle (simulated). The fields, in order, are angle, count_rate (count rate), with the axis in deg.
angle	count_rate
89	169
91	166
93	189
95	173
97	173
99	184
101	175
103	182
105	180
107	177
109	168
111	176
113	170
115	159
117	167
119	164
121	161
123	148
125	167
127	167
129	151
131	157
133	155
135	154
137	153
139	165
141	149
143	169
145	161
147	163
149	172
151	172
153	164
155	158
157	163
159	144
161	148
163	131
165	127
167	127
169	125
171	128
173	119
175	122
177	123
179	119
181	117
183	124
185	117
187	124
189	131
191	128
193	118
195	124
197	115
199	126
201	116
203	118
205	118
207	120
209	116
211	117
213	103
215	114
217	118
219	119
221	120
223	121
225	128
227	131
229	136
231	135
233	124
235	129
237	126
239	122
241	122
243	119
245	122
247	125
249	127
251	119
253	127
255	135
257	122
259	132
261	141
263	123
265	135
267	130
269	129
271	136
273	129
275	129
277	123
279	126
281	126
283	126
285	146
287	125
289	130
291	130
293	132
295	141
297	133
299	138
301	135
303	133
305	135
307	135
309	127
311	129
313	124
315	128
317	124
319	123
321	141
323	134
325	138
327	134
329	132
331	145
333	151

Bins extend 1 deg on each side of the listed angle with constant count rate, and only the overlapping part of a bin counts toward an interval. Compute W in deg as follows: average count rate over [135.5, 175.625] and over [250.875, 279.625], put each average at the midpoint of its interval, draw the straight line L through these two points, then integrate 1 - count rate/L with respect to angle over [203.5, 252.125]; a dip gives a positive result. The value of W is 4.9 deg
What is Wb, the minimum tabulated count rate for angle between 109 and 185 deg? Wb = 117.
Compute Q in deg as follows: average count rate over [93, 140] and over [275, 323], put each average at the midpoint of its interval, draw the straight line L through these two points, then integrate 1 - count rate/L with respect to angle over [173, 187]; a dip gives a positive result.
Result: 3.1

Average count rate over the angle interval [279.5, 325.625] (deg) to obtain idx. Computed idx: 132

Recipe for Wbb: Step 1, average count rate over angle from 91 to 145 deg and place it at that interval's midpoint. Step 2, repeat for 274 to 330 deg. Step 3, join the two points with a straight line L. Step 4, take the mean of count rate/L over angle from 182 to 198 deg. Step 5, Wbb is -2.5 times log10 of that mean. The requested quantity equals 0.24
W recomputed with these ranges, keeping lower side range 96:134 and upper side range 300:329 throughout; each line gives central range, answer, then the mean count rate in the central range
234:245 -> 1.6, 123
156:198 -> 7.8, 127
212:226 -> 2.9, 118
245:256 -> 1.3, 126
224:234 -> 1.1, 131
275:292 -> 1.0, 129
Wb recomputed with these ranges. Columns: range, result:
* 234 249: 119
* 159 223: 103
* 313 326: 123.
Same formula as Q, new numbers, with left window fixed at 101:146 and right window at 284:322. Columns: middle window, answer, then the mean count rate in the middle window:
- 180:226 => 9.3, 120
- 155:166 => 0.9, 144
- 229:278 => 4.5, 128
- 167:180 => 2.7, 123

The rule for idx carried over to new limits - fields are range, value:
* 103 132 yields 166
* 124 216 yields 137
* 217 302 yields 129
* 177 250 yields 122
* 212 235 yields 123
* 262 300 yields 131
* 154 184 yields 132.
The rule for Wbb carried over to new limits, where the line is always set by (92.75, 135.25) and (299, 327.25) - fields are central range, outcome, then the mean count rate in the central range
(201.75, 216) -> 0.292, 115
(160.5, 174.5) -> 0.227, 128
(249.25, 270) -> 0.097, 129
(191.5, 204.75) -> 0.263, 120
